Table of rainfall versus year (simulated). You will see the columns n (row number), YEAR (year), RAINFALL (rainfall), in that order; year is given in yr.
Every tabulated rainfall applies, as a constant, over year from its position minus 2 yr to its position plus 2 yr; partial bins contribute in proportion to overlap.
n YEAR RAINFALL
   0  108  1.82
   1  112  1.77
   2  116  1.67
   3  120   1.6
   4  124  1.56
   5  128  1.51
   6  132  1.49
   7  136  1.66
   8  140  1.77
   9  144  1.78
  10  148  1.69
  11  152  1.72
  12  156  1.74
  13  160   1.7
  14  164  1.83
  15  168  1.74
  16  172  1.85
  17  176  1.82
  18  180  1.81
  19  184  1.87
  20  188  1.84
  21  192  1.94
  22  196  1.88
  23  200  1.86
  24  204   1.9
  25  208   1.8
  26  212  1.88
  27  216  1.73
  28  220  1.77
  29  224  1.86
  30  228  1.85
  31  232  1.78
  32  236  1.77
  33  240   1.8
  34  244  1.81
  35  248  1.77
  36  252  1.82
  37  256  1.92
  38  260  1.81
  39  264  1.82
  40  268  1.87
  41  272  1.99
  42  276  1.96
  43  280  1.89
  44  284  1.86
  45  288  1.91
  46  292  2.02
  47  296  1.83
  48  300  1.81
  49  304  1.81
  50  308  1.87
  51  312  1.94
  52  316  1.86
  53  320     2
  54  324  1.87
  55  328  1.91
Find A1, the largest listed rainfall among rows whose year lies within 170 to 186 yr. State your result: 1.87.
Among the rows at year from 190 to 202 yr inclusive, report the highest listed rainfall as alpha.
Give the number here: 1.94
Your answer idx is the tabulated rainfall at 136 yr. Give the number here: 1.66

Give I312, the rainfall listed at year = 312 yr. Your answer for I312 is 1.94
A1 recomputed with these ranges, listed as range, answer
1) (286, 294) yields 2.02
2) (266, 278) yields 1.99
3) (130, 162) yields 1.78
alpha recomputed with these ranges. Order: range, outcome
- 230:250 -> 1.81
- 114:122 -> 1.67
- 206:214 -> 1.88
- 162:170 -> 1.83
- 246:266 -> 1.92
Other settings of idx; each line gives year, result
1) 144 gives 1.78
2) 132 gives 1.49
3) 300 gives 1.81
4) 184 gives 1.87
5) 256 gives 1.92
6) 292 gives 2.02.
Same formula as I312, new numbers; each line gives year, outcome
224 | 1.86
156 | 1.74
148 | 1.69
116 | 1.67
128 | 1.51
